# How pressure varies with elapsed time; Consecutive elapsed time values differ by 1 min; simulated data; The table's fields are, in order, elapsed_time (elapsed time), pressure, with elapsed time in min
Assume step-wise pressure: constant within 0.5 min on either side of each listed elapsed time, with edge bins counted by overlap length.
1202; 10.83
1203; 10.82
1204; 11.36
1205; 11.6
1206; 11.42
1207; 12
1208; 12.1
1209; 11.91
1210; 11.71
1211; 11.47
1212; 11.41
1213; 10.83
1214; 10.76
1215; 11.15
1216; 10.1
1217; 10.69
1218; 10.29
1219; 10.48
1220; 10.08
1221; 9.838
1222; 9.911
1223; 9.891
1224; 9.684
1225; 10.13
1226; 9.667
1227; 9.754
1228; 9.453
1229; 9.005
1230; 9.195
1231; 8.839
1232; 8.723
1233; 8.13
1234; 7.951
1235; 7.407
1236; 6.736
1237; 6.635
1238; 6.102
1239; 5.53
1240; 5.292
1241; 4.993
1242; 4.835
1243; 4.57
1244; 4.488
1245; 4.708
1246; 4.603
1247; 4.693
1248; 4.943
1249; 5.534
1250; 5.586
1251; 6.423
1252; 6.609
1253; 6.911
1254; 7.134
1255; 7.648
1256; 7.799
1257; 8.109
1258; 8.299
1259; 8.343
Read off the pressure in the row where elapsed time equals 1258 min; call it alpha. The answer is 8.299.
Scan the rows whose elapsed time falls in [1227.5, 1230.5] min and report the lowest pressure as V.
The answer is 9.005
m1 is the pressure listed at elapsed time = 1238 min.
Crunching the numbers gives 6.102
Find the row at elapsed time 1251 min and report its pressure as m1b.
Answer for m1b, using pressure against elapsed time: 6.423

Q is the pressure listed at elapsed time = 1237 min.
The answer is 6.635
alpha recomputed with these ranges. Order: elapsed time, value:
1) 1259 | 8.343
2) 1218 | 10.29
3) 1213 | 10.83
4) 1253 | 6.911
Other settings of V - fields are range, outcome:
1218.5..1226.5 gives 9.667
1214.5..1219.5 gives 10.1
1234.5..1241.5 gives 4.993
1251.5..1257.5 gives 6.609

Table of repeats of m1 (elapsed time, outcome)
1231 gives 8.839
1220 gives 10.08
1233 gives 8.13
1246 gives 4.603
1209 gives 11.91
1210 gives 11.71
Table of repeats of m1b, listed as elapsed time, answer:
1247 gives 4.693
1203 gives 10.82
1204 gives 11.36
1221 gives 9.838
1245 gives 4.708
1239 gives 5.53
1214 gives 10.76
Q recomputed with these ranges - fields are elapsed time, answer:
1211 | 11.47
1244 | 4.488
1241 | 4.993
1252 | 6.609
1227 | 9.754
